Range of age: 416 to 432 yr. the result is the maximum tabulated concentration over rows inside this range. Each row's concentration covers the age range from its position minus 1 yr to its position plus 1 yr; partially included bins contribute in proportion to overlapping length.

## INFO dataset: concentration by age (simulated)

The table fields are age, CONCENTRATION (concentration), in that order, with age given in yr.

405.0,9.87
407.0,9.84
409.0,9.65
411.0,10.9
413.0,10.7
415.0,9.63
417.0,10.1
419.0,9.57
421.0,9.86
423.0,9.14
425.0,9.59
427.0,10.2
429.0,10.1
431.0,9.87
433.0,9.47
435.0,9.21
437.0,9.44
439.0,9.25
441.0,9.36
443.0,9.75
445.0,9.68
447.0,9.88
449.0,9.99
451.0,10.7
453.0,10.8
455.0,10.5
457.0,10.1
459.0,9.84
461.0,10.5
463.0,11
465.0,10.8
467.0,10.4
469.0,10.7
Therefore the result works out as 10.2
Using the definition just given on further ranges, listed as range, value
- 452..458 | 10.8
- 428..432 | 10.1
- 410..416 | 10.9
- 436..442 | 9.44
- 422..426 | 9.59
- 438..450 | 9.99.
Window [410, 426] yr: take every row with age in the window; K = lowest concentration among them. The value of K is 9.14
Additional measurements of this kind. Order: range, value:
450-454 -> 10.7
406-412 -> 9.65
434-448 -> 9.21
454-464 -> 9.84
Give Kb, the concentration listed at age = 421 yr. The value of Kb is 9.86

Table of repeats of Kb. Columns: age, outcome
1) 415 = 9.63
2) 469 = 10.7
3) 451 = 10.7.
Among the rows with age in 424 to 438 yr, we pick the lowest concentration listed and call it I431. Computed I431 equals 9.21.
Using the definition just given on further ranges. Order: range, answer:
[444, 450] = 9.68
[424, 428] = 9.59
